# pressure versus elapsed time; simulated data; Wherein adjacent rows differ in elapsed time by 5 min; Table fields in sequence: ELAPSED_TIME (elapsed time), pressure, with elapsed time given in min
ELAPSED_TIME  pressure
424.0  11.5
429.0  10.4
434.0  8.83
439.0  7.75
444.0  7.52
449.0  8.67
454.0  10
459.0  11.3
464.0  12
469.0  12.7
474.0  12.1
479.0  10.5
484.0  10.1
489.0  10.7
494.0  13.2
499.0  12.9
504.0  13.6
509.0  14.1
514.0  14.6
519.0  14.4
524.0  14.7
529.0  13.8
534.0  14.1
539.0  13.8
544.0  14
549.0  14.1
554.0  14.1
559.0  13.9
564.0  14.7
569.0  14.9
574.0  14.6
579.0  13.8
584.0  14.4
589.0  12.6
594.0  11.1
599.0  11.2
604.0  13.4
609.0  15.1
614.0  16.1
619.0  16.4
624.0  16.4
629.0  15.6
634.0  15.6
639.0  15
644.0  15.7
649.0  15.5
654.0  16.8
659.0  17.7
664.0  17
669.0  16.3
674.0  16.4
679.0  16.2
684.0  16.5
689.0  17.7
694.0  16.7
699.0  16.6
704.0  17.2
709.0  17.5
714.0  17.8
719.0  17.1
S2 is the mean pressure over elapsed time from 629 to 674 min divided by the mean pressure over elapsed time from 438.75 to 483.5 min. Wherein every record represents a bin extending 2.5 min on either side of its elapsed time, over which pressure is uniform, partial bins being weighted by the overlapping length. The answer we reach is 1.6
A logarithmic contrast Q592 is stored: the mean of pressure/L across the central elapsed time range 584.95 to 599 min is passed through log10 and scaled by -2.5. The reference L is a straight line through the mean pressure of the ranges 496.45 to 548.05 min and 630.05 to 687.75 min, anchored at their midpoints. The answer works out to 0.252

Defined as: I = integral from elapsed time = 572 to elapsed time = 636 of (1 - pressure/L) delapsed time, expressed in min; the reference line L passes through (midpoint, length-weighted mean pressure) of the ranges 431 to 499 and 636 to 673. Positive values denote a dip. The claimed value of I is 1.9 min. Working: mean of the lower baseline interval 10.5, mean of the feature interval 14.3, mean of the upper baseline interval 16.3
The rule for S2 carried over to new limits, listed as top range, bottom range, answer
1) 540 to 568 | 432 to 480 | 1.40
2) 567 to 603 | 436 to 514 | 1.18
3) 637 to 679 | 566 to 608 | 1.22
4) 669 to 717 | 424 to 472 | 1.69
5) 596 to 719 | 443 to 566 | 1.27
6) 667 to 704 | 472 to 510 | 1.38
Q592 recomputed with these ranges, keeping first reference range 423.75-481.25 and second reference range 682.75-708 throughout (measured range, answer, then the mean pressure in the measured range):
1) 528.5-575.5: -0.10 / 14.2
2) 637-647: 0.01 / 15.4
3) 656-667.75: -0.08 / 17.2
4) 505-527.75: -0.19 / 14.4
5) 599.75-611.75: 0.05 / 13.8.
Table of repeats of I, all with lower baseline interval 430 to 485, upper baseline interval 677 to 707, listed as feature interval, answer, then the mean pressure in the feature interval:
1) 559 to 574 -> -1.5 min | 14.6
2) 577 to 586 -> -0.3 min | 14.1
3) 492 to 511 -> -3.4 min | 13.4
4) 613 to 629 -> -1.5 min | 16.2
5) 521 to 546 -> -3.6 min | 14.1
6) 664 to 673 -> -0.2 min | 16.5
